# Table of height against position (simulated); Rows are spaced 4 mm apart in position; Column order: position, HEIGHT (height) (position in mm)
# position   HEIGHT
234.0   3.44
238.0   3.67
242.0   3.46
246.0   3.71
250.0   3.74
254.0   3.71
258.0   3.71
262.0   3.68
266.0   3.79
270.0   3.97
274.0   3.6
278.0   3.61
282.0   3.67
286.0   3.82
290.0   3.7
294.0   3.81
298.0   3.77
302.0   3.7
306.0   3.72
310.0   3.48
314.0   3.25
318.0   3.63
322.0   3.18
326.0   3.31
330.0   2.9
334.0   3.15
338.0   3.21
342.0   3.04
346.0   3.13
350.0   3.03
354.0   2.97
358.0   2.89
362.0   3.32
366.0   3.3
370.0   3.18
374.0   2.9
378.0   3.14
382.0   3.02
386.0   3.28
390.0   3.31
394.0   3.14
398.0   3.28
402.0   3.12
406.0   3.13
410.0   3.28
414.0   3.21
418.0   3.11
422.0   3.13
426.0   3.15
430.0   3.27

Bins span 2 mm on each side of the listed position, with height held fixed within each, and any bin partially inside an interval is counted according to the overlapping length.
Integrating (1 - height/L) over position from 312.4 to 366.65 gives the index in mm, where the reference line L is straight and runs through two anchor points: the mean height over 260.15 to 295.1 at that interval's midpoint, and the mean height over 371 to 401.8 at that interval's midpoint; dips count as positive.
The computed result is 3.9 mm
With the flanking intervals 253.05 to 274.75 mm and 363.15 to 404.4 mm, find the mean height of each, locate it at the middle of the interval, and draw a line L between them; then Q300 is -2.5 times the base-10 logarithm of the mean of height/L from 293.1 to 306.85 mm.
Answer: -0.05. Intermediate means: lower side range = 3.75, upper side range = 3.17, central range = 3.75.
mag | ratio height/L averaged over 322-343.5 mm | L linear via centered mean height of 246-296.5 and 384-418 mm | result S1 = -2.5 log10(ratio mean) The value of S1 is 0.117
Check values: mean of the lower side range 3.73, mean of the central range 3.13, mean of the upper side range 3.21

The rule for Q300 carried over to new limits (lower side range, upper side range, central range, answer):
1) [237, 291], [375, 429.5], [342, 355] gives 0.112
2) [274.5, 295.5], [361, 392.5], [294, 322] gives 0.000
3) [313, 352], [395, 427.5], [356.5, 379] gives 0.018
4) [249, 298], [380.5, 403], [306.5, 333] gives 0.069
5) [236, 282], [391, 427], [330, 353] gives 0.108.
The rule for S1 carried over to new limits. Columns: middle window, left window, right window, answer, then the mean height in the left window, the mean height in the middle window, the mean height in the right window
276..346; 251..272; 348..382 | -0.003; 3.77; 3.46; 3.09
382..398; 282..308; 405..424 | 0.024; 3.75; 3.22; 3.17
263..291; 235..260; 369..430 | -0.052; 3.66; 3.74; 3.16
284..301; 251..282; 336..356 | -0.078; 3.72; 3.77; 3.08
